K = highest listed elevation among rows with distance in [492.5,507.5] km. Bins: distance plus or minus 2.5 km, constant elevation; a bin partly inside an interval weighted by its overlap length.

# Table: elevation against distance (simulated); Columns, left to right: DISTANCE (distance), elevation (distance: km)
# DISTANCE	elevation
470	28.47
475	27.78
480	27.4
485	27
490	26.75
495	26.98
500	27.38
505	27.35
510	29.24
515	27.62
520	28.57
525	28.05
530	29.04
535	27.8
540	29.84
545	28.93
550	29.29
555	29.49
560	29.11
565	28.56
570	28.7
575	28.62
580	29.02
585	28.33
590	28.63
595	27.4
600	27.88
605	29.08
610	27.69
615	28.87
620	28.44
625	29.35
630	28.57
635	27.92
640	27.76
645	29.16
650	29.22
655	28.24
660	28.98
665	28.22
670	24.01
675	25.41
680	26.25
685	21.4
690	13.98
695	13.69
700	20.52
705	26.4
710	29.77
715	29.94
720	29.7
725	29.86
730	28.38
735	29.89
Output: 27.38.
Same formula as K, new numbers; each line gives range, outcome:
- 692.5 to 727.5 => 29.94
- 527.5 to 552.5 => 29.84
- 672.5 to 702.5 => 26.25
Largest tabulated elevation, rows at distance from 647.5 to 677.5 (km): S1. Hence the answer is 29.22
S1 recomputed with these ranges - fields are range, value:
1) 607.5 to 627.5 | 29.35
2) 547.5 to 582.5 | 29.49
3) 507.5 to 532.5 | 29.24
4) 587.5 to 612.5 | 29.08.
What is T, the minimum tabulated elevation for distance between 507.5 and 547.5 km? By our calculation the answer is 27.62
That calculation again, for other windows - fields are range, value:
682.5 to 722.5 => 13.69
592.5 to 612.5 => 27.4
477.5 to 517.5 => 26.75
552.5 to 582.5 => 28.56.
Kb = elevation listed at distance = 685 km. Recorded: 21.4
